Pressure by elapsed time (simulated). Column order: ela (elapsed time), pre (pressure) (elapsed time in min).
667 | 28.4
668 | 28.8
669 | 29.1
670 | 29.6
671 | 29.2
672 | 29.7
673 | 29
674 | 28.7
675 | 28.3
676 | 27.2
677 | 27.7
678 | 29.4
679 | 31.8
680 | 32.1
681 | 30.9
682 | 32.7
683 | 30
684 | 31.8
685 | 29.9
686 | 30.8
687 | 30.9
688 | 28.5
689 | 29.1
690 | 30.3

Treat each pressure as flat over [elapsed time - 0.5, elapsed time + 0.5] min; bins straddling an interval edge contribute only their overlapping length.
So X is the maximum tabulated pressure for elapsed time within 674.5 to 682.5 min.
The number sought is 32.7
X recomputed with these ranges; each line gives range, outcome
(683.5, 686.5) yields 31.8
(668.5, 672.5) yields 29.7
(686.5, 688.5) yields 30.9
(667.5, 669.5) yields 29.1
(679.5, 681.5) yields 32.1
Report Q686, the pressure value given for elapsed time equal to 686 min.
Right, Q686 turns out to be 30.8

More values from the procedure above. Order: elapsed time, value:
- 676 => 27.2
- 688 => 28.5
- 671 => 29.2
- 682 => 32.7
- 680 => 32.1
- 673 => 29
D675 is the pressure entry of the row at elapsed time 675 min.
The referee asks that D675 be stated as 28.3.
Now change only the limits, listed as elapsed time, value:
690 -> 30.3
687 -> 30.9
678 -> 29.4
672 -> 29.7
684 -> 31.8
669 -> 29.1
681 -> 30.9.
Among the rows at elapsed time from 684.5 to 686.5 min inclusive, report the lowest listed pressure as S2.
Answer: 29.9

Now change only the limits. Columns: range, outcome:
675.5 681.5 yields 27.2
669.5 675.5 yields 28.3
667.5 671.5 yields 28.8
